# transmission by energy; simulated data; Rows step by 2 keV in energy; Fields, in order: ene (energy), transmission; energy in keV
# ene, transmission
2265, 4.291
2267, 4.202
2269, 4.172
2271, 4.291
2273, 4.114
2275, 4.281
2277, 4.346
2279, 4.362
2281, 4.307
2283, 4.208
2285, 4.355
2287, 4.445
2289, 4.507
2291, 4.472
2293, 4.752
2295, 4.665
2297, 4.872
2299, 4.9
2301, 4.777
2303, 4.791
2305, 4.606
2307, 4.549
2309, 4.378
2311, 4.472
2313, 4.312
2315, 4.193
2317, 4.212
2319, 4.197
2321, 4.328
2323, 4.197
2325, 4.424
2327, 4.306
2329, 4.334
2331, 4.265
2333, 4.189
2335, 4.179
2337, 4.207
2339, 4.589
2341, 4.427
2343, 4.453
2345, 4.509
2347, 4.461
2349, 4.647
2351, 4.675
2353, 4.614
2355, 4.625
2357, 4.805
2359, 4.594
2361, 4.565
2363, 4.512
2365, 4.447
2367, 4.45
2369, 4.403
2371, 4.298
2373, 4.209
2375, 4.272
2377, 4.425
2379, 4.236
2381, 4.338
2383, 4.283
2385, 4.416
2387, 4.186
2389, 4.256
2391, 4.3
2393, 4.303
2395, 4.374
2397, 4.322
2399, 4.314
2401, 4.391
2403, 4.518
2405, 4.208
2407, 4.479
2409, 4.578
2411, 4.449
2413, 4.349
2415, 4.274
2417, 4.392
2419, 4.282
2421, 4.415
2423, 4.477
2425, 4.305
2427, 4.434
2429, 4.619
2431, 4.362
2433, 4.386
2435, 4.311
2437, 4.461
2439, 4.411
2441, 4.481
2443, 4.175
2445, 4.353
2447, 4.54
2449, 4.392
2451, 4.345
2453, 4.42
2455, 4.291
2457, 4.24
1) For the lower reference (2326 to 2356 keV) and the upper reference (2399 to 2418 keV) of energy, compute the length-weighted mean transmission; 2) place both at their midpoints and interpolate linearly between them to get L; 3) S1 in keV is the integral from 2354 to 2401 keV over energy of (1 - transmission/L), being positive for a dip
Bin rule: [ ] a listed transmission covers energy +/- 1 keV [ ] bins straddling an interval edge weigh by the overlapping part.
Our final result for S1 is 0.28 keV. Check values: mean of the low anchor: 4.43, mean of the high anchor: 4.4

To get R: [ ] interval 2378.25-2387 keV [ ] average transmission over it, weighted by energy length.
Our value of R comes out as 4.31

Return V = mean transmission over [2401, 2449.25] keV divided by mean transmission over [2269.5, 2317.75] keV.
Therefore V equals 1.0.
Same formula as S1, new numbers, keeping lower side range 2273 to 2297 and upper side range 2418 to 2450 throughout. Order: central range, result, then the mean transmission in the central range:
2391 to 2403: 0.15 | 4.35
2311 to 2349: 0.77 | 4.33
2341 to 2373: -0.77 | 4.52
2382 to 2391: 0.25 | 4.29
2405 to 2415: -0.03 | 4.42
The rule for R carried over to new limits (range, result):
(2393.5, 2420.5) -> 4.38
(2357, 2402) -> 4.37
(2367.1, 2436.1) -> 4.36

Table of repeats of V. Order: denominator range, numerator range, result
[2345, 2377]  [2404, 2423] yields 0.97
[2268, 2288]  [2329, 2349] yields 1.02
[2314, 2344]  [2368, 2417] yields 1.01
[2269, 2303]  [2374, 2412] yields 0.97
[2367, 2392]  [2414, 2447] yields 1.02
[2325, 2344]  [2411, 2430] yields 1.01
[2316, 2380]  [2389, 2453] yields 0.99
